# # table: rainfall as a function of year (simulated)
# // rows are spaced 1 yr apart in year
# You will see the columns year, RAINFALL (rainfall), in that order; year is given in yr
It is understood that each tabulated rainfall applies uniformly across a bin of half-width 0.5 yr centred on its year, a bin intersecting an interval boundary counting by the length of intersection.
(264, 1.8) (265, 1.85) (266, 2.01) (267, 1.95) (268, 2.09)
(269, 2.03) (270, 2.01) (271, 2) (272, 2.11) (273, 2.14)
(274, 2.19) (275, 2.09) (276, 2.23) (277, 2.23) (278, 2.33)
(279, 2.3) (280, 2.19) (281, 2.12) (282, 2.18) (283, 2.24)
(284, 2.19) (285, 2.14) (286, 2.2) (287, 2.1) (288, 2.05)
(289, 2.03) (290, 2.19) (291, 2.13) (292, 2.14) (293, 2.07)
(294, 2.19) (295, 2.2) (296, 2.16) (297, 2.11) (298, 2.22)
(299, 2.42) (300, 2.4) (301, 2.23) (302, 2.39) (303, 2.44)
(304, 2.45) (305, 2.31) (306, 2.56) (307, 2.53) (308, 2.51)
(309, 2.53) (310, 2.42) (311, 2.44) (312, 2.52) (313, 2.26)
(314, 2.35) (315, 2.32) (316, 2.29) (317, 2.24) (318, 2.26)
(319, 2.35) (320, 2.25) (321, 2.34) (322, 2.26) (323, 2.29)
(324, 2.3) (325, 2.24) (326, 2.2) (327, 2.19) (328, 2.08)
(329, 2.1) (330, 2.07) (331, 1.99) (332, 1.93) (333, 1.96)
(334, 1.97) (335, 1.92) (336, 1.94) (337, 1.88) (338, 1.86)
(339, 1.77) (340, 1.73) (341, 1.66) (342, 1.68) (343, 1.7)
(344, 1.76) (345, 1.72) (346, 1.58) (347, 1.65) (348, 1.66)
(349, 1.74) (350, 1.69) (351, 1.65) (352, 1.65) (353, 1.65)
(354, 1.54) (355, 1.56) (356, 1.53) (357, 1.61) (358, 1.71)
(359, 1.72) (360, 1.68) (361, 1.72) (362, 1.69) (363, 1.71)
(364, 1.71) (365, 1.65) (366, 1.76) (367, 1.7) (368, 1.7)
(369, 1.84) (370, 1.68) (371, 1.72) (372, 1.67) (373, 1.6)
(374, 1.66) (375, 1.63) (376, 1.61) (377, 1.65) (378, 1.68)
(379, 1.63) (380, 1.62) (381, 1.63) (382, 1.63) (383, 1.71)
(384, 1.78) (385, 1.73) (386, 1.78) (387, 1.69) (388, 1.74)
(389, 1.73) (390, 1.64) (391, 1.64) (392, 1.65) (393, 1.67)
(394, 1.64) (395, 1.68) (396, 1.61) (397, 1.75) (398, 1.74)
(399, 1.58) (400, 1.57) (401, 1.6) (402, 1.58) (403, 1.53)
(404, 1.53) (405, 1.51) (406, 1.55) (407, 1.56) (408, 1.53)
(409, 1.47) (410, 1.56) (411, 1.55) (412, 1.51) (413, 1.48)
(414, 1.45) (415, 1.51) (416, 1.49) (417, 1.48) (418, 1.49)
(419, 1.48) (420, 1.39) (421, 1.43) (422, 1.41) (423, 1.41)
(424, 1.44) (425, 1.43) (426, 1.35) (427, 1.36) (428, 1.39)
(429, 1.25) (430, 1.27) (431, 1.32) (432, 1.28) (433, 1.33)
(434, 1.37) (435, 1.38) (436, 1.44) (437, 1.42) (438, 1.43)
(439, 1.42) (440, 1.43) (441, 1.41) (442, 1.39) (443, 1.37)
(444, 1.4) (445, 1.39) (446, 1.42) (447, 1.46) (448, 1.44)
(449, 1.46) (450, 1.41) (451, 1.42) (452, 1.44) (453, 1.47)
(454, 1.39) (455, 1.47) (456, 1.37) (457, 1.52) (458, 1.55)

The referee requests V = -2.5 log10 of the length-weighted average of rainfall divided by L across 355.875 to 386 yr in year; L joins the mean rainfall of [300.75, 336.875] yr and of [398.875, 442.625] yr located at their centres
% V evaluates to 0.10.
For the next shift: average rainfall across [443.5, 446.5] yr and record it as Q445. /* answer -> 1.4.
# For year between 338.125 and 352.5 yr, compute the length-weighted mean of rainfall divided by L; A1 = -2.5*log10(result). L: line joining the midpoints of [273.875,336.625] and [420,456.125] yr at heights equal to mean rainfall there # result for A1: 0.17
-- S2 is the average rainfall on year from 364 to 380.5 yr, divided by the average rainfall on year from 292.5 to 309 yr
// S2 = 0.72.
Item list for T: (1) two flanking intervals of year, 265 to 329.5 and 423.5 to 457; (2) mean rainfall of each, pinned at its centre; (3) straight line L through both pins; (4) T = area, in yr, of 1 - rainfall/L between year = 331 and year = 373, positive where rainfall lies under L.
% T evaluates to 4.11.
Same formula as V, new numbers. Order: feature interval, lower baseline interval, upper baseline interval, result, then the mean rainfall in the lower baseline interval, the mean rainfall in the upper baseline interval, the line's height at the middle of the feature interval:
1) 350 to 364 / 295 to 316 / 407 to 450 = 0.19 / 2.37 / 1.42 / 1.97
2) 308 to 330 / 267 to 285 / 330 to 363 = -0.21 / 2.15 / 1.74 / 1.9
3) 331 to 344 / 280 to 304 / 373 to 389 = 0.06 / 2.2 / 1.68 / 1.93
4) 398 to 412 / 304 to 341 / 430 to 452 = 0.06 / 2.2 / 1.4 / 1.64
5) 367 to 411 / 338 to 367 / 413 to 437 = -0.07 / 1.68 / 1.4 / 1.54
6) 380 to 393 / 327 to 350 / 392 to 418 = -0.03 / 1.84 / 1.57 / 1.64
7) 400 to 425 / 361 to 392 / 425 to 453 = 0.01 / 1.69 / 1.39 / 1.52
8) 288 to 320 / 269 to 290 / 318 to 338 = -0.08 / 2.15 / 2.12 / 2.13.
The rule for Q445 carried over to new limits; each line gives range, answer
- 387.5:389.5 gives 1.73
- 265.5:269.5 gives 2.02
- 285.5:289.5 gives 2.1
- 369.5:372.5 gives 1.69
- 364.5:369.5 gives 1.73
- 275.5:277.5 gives 2.23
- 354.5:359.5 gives 1.63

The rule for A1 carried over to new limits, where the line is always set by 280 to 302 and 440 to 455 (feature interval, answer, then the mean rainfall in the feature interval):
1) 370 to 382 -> 0.08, 1.65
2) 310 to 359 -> 0.01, 1.96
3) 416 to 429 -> 0.09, 1.42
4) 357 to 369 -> 0.08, 1.71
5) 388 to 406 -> 0.03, 1.63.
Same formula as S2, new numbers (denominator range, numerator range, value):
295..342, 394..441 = 0.67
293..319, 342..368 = 0.71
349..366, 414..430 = 0.85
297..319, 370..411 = 0.69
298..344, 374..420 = 0.73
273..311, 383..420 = 0.71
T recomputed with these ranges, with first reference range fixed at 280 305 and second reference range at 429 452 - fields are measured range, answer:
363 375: 0.6 yr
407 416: 0.2 yr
